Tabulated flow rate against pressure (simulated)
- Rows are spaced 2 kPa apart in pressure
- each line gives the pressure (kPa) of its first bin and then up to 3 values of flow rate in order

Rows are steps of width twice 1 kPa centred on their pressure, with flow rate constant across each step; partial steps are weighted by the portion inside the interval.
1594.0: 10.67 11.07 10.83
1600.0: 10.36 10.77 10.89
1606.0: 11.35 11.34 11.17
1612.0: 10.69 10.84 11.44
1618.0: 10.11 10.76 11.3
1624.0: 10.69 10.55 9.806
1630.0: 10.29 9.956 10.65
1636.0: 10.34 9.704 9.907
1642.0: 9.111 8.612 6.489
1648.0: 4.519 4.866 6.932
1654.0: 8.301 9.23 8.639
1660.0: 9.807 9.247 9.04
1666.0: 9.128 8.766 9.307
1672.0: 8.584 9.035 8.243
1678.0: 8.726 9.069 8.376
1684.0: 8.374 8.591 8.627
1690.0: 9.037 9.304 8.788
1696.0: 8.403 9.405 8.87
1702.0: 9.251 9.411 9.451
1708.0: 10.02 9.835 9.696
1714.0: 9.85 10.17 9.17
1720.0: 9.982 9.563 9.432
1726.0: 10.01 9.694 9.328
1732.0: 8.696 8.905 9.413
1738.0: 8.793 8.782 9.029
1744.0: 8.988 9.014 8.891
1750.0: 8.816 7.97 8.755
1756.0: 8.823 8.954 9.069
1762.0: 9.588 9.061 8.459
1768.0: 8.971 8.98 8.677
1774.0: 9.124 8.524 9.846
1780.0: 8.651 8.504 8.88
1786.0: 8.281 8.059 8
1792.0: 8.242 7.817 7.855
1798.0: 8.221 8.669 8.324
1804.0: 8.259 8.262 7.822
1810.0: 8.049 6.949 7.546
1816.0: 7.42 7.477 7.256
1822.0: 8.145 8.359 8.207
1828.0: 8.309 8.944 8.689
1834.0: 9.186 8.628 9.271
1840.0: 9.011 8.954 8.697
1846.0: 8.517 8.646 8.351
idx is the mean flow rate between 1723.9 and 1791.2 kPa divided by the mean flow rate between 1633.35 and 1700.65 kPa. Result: 1.03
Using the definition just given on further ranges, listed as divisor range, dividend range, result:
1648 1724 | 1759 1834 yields 0.94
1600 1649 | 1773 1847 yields 0.83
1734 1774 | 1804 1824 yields 0.87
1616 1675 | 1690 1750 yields 1.02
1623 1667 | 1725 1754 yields 1.01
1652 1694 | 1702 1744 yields 1.07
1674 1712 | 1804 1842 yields 0.91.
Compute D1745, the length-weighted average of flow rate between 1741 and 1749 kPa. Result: 8.98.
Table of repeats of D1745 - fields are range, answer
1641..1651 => 6.72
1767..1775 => 8.94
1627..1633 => 10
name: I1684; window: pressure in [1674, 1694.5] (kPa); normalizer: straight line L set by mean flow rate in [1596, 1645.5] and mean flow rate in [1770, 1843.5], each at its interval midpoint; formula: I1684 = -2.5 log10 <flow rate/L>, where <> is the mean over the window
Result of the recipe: 0.12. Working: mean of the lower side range 10.4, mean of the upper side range 8.36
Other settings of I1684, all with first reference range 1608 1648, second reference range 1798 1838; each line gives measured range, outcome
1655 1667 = 0.06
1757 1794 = -0.02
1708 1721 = -0.07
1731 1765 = -0.01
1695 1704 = 0.03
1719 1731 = -0.07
